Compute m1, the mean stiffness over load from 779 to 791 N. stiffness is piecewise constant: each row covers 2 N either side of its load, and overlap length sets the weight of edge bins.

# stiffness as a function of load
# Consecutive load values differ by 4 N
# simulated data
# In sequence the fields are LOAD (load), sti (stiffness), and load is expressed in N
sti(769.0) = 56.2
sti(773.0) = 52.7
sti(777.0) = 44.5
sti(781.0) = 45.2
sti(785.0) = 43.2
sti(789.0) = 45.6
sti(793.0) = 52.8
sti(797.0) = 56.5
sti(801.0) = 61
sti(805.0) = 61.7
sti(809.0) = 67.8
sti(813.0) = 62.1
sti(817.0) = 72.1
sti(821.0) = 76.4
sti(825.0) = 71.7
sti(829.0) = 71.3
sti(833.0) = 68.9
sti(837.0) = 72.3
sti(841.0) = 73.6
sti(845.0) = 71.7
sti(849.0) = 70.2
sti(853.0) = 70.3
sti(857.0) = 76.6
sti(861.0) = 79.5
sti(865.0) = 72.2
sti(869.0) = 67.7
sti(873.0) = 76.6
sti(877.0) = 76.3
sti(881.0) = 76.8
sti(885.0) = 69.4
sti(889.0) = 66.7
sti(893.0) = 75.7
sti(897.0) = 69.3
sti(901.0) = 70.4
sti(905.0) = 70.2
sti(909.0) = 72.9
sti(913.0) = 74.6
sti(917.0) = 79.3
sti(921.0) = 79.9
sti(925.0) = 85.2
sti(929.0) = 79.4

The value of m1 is 44.7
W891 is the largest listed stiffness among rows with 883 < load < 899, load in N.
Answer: 75.7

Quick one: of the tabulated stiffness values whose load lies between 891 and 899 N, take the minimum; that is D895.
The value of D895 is 69.3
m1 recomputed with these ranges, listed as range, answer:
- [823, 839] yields 71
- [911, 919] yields 76.9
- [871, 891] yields 73.2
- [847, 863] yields 74.2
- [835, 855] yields 71.6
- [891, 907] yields 71.4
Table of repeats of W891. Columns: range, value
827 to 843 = 73.6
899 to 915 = 74.6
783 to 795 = 52.8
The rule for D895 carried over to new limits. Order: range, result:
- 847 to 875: 67.7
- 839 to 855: 70.2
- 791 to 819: 52.8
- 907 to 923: 72.9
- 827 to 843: 68.9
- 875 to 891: 66.7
